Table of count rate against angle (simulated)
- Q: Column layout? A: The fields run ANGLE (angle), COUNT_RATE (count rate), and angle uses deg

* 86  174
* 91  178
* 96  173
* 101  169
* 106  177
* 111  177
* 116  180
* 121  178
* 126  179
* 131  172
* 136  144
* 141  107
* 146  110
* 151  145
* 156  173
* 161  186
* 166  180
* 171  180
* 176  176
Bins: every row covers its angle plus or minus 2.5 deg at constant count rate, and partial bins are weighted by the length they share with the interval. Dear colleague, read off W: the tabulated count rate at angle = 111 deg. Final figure 177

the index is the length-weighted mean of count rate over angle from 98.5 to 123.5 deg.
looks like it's 176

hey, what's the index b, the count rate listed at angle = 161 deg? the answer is 186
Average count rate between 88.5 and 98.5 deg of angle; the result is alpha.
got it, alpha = 176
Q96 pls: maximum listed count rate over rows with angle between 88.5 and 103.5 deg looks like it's 178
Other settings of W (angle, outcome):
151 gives 145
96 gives 173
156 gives 173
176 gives 176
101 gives 169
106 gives 177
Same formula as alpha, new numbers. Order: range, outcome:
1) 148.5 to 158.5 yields 159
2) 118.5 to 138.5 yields 168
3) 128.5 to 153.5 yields 136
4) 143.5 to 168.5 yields 159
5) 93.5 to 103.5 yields 171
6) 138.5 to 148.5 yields 108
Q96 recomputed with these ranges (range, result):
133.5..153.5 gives 145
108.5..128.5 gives 180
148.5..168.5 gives 186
